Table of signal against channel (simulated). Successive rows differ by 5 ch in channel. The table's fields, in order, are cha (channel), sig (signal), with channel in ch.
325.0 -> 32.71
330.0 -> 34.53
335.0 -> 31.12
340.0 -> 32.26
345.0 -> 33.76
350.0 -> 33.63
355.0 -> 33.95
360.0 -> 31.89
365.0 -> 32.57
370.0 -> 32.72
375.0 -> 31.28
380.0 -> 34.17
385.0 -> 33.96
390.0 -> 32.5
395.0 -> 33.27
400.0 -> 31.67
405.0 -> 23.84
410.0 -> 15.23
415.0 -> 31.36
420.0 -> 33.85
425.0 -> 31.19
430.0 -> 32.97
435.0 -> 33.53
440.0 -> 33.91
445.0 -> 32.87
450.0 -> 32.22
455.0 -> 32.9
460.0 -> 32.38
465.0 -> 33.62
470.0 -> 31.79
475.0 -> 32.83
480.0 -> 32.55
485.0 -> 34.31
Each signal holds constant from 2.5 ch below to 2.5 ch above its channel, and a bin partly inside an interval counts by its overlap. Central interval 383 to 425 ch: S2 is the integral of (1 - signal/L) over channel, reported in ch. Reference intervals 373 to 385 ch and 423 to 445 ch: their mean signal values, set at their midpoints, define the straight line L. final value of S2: 4.44 ch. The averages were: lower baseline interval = 33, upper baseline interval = 32.9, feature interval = 29.5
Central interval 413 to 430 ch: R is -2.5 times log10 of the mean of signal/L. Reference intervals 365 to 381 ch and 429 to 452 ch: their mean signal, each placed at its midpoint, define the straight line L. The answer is 0.02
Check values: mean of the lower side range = 32.6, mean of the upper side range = 33.1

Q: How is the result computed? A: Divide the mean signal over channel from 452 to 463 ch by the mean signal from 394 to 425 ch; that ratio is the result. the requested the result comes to 1.16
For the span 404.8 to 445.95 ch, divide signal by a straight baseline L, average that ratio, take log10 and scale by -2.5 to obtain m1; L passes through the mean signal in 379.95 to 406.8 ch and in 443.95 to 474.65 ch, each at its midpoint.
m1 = 0.07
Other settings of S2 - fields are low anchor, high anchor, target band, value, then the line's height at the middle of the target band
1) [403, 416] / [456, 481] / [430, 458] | -4.6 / 28.5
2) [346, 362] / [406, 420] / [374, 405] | -4.1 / 28.4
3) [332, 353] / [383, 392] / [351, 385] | 0.1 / 33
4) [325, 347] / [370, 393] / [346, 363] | -0.1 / 32.9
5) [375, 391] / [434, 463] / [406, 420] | 3.3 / 33.1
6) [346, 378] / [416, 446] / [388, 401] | 0.1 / 32.9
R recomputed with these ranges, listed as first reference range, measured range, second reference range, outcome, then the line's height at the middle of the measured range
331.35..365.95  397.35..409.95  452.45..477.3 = 0.277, 32.8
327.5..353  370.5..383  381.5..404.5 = -0.012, 32.4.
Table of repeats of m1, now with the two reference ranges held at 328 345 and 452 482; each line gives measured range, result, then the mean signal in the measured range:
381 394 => -0.02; 33.3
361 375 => 0.01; 32.3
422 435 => 0.01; 32.4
